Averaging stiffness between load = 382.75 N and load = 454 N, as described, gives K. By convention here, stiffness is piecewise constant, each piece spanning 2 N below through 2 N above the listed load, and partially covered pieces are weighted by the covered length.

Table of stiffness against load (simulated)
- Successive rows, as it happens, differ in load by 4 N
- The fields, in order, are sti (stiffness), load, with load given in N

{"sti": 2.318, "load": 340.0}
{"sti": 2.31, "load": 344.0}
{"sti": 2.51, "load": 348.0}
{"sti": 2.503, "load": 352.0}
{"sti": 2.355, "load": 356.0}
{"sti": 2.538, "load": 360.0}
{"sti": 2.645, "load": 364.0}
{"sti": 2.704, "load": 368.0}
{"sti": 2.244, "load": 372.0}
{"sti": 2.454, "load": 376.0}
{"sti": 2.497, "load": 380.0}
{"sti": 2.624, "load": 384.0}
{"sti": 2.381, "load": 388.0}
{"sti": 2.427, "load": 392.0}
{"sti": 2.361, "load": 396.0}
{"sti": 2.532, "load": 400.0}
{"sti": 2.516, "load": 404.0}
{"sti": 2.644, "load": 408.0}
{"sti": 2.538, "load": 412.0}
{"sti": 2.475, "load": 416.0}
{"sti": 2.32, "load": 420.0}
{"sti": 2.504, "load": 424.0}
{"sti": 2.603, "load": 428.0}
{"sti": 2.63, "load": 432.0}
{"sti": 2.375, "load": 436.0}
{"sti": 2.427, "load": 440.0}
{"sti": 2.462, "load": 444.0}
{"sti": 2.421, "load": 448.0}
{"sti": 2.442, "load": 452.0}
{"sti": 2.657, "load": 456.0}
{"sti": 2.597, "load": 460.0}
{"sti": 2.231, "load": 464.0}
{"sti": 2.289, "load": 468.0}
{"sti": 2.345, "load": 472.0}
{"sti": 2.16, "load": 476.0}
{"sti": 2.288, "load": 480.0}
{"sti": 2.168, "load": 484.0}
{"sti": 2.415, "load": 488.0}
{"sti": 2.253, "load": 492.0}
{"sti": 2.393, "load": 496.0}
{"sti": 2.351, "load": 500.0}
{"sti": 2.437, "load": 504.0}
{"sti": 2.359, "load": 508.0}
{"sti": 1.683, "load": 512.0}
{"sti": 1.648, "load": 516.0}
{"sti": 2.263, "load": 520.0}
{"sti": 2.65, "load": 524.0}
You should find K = 2.48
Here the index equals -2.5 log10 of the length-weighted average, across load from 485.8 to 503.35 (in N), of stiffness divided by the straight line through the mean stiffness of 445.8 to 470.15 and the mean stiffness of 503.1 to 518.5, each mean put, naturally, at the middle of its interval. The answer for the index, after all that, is -0.10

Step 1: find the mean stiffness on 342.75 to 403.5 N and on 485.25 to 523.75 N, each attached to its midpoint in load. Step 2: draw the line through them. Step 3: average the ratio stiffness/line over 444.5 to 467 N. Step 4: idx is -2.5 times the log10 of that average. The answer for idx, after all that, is -0.07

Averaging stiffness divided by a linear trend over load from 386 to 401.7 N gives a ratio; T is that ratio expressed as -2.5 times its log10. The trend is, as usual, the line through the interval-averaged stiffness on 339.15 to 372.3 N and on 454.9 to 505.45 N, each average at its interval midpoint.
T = 0.005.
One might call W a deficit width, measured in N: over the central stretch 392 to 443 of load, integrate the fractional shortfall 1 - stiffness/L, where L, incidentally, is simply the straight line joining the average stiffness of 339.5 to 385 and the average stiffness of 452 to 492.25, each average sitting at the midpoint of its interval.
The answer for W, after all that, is -1.6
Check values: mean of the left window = 2.48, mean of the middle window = 2.49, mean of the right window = 2.35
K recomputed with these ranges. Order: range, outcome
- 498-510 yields 2.38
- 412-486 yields 2.41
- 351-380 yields 2.49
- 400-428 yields 2.51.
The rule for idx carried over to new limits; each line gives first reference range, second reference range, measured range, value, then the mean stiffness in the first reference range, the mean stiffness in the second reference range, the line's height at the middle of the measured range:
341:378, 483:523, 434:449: -0.05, 2.47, 2.21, 2.32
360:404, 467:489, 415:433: -0.05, 2.49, 2.27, 2.39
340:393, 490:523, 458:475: -0.04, 2.47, 2.19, 2.27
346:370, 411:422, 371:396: 0.02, 2.54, 2.44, 2.5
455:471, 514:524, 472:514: 0.00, 2.42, 2.09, 2.25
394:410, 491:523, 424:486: -0.03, 2.51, 2.19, 2.35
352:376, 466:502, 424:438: -0.07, 2.49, 2.3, 2.38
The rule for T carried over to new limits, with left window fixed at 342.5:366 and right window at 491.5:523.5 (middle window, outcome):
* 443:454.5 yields -0.07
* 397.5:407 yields -0.06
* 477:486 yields 0.01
